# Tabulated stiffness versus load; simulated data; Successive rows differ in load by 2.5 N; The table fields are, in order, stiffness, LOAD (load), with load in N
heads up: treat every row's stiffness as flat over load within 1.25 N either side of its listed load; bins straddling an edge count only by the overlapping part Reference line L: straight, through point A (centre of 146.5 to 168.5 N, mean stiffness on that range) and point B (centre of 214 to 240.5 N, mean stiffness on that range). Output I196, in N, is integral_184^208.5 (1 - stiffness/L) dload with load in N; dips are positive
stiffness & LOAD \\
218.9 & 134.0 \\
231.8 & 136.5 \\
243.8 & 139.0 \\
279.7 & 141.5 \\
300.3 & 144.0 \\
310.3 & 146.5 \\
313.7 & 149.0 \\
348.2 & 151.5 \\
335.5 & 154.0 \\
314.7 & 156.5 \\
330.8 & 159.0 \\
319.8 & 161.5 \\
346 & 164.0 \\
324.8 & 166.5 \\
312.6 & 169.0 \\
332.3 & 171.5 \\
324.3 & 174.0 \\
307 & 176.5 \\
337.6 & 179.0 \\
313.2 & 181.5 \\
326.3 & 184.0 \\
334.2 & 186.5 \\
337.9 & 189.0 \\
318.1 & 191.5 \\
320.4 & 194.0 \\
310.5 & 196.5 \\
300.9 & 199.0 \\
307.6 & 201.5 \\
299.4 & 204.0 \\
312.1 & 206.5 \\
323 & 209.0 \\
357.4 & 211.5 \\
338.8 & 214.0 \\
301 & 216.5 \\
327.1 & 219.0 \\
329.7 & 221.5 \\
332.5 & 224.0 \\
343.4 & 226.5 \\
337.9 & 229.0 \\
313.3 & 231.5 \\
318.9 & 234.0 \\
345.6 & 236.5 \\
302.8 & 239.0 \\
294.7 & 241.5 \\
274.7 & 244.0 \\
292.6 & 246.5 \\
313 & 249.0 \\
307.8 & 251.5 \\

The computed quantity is 0.8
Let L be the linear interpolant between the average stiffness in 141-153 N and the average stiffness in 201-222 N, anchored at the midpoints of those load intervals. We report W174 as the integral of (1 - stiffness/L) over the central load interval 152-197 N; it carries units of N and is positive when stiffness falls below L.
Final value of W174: -1.2 N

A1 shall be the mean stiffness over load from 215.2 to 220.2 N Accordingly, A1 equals 314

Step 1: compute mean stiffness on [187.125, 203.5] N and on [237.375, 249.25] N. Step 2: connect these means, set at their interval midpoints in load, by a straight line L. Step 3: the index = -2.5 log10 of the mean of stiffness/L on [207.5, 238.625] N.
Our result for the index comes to -0.088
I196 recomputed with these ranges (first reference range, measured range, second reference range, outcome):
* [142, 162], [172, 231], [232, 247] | -2.2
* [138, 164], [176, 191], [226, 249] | -0.7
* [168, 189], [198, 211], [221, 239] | 0.6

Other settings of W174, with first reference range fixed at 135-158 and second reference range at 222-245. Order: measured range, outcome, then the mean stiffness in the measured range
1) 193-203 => 0.02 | 309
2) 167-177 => -0.56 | 320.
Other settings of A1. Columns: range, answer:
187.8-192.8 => 328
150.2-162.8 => 330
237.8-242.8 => 298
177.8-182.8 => 325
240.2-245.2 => 285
